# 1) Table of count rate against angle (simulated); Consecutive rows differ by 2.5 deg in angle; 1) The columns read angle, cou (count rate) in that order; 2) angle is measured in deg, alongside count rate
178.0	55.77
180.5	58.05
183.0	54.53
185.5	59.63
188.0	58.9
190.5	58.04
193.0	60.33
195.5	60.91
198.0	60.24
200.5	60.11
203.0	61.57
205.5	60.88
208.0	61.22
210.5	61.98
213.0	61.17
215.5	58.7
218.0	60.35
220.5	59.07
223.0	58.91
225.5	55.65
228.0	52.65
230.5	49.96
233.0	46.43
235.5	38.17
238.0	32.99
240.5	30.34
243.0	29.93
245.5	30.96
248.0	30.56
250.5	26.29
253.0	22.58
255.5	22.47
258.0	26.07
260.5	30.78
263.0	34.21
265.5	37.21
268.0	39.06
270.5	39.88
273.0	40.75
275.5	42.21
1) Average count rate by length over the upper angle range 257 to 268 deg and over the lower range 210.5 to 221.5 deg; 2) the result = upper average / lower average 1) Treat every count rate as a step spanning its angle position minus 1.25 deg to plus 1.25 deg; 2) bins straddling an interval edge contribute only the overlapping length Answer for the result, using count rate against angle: 0.5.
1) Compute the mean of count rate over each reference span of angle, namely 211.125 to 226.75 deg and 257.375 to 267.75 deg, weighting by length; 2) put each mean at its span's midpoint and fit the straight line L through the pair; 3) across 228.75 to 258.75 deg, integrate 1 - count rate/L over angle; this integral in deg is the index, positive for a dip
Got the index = 8.2 deg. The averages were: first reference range 59.1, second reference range 33.1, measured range 32.7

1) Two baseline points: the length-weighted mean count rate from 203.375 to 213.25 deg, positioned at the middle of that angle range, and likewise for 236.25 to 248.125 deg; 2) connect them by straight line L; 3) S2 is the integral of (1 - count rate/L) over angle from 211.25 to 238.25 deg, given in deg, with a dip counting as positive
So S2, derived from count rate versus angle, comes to -3.6 deg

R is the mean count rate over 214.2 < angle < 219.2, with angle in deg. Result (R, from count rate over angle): 59.5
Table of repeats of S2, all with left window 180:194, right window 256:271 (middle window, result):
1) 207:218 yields -2.4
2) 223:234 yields -1.8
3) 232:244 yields 1.9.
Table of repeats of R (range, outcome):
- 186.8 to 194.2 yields 59.1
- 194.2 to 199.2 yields 60.6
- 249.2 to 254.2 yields 24.5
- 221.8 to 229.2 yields 55.7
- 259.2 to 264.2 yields 32.4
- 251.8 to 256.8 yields 22.6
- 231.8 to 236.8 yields 42.2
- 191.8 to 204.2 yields 60.6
